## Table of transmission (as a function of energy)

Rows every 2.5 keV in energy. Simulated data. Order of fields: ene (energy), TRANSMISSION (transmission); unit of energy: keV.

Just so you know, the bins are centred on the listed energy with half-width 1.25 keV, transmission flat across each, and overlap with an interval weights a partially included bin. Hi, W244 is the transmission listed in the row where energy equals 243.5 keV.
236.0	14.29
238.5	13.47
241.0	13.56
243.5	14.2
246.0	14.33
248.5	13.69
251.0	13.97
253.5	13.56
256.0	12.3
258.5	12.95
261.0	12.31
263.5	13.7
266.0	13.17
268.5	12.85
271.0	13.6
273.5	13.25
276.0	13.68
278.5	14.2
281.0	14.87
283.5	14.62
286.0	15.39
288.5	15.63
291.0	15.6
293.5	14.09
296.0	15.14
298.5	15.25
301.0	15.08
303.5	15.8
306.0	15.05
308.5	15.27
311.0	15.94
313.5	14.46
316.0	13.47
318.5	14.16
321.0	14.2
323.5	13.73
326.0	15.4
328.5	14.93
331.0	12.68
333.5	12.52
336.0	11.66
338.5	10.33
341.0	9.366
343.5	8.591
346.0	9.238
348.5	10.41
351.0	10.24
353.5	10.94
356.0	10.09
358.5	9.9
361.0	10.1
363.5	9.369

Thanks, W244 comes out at 14.2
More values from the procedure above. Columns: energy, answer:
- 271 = 13.6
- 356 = 10.09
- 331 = 12.68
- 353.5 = 10.94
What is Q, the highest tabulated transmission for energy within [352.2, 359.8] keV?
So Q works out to 10.94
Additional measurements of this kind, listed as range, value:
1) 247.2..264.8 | 13.97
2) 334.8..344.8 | 11.66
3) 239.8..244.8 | 14.2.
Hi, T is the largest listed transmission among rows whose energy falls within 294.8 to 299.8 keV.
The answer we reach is 15.25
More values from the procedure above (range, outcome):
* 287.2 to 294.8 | 15.63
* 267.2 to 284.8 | 14.87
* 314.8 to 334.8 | 15.4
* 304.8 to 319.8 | 15.94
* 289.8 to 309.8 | 15.8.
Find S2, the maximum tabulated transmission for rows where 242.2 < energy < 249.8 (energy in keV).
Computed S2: 14.33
